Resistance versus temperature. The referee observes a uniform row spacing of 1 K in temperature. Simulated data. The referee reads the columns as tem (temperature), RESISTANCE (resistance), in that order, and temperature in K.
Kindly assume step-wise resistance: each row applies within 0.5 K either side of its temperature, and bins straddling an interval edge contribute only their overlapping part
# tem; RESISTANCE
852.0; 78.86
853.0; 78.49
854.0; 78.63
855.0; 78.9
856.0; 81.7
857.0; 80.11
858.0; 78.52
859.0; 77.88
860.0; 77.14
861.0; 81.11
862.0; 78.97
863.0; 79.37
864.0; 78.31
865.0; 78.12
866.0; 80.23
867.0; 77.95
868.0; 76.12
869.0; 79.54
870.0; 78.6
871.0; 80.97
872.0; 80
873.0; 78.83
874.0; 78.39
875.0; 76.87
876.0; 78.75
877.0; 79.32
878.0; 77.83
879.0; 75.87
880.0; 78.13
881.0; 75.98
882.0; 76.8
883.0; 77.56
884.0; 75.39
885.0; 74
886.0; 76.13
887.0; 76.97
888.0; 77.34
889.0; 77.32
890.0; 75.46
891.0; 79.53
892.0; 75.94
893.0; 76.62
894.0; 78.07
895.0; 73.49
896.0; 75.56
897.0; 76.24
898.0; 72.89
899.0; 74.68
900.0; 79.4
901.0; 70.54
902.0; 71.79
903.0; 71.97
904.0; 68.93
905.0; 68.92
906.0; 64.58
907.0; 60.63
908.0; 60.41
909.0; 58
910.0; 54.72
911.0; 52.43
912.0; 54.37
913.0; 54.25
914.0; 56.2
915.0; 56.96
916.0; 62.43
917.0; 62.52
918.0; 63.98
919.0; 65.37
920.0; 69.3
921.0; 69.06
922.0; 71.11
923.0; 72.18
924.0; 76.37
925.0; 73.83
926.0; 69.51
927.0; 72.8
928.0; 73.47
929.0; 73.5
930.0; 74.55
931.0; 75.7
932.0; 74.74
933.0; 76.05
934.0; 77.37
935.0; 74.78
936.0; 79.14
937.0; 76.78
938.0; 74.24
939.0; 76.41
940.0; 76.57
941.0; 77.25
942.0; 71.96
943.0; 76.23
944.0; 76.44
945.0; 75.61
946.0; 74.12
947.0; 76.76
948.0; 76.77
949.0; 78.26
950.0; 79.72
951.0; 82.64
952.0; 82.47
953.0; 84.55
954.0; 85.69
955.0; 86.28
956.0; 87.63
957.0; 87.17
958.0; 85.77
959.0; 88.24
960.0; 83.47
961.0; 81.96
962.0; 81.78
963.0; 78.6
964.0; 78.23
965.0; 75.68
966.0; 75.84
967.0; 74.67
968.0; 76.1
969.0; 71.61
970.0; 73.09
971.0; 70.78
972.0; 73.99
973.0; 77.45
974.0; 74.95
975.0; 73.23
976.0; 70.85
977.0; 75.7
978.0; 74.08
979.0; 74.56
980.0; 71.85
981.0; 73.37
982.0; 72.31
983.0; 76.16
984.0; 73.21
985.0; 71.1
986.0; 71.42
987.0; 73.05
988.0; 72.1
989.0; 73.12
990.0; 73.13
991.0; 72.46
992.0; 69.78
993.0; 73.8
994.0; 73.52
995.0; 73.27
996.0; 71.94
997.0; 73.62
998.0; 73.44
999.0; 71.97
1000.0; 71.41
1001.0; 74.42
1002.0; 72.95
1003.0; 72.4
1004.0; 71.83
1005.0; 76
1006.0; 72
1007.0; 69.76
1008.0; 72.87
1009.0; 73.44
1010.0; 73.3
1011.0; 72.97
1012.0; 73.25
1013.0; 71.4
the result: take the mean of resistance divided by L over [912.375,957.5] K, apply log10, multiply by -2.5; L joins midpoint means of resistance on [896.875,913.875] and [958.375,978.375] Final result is -0.05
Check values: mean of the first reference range 65.1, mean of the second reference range 76.6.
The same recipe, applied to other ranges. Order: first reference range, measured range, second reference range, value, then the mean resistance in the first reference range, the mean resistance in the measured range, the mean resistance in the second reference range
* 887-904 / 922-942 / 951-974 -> 0.04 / 75.3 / 74.8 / 80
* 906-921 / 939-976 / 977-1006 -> -0.17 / 59.9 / 78.5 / 73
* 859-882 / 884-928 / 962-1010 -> 0.11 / 78.4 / 69.3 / 73.5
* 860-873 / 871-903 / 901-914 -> -0.09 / 79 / 76.5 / 61.9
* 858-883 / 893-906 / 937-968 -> 0.08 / 78.4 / 73.3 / 79.6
